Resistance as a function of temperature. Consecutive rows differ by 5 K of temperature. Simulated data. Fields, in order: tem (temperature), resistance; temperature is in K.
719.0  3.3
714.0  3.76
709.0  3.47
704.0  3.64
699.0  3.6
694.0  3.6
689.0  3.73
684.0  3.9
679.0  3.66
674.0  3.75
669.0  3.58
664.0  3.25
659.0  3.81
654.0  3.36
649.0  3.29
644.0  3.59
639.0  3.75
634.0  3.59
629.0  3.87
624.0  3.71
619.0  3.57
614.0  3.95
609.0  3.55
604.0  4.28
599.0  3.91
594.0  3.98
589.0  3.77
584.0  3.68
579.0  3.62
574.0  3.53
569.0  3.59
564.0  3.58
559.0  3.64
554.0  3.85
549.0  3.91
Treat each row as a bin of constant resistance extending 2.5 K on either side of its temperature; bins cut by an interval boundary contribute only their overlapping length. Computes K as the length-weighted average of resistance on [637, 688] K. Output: 3.6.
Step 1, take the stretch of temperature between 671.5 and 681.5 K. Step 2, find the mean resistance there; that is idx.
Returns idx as 3.7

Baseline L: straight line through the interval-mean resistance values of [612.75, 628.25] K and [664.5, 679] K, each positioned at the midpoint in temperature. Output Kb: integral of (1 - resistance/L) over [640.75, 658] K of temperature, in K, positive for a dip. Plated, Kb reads 1.0 K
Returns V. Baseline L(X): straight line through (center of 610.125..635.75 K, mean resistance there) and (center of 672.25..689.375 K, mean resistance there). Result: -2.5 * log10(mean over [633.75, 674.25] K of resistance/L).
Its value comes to 0.063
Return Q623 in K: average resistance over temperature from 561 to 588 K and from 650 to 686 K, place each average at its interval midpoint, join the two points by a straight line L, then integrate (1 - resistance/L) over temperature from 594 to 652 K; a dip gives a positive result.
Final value -2.2 K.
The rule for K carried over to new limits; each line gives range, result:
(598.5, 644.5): 3.78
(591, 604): 4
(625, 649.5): 3.65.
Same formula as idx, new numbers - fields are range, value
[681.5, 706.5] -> 3.69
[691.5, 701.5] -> 3.6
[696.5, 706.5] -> 3.62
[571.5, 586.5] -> 3.61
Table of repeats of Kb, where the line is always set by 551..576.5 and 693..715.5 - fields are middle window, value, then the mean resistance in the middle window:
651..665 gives 0.5 K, 3.49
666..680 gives -0.1 K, 3.65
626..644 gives -0.4 K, 3.72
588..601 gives -0.9 K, 3.9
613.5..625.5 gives -0.3 K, 3.71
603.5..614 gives -0.6 K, 3.85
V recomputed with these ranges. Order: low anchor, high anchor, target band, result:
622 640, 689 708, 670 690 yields -0.03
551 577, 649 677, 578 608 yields -0.08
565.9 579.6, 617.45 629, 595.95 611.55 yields -0.08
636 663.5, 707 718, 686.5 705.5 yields -0.02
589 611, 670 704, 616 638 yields 0.04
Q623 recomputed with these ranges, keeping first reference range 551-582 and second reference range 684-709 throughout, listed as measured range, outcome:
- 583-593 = -0.4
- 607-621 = -0.2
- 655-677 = 0.4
